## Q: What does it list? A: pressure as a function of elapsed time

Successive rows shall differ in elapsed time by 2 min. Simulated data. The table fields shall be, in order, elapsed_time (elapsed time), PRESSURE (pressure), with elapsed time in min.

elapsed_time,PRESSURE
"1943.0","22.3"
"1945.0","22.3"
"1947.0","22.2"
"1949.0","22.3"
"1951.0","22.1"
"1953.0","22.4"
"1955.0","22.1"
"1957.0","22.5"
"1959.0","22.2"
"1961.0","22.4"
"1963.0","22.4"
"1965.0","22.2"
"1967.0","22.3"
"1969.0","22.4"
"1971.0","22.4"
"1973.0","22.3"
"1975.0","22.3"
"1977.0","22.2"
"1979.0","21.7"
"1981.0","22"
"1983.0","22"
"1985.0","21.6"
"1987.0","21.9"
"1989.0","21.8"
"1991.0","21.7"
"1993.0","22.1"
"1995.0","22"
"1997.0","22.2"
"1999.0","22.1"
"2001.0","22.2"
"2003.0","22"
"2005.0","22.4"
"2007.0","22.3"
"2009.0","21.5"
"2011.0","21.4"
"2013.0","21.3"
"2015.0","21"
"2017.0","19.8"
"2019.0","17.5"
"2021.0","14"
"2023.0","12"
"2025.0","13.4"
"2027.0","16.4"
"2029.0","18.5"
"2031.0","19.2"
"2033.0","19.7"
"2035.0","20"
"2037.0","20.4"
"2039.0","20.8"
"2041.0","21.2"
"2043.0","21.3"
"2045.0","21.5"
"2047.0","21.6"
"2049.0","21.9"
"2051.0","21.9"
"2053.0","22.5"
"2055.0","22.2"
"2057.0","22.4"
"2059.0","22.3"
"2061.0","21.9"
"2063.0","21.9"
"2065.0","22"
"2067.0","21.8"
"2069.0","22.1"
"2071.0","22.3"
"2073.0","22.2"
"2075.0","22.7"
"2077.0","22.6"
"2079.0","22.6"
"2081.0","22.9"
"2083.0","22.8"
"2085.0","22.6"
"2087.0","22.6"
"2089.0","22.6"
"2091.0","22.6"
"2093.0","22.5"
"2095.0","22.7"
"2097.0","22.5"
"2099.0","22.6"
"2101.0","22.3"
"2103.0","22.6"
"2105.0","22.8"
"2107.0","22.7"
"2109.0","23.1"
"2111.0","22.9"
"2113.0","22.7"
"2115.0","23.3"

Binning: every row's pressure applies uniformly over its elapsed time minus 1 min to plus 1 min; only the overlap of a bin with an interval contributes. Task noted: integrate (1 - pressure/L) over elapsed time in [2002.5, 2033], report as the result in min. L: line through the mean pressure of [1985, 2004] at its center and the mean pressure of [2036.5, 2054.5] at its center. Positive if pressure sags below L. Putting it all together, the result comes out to 4.1 min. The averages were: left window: 22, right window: 21.5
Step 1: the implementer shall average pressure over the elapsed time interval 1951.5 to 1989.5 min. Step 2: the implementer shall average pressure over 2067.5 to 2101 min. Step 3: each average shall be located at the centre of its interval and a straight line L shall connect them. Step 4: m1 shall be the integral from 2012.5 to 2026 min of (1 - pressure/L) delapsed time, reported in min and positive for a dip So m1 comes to 3.3 min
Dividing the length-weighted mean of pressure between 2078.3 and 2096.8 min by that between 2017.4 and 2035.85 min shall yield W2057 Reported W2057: 1.35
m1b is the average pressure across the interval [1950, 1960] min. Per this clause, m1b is 22.3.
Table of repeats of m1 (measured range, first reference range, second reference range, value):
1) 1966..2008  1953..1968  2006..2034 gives -3.1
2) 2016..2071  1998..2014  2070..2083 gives 5.5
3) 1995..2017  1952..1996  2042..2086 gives 0.4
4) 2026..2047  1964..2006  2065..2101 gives 2.2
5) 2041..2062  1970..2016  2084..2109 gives 0.4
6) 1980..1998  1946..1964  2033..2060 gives 0.1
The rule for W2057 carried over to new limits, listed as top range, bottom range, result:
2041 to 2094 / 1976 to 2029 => 1.09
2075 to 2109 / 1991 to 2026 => 1.13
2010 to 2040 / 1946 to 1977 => 0.82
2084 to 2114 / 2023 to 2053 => 1.15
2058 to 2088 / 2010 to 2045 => 1.19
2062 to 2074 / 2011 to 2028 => 1.28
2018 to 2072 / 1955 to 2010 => 0.91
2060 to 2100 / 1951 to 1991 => 1.01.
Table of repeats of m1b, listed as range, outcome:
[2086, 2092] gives 22.6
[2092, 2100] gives 22.6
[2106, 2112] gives 22.9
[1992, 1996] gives 22.1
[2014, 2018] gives 20.4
